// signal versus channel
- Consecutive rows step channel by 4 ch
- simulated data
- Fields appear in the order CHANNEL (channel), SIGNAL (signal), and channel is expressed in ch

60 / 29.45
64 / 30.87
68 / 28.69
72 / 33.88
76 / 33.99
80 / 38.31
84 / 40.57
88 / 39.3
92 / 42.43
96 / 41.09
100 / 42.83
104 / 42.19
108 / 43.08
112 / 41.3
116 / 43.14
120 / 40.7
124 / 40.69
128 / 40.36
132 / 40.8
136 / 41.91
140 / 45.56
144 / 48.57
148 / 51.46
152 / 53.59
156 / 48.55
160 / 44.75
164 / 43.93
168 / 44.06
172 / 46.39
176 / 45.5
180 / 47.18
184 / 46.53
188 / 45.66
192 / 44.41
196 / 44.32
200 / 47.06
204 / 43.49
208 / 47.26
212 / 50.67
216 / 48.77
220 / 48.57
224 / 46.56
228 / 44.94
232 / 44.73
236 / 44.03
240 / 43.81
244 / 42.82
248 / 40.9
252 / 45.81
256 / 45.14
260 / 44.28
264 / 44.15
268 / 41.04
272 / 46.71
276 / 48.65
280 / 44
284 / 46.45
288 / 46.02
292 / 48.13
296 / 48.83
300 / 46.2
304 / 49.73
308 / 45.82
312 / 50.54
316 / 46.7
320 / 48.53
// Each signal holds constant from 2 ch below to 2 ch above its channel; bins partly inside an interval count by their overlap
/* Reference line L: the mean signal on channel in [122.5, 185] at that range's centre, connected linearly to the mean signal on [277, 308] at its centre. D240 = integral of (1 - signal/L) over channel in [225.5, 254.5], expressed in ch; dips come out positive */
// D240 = 1.6 ch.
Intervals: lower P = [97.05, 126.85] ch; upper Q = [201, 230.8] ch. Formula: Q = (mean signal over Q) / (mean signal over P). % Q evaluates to 1.1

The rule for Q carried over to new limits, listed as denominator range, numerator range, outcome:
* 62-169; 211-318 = 1.10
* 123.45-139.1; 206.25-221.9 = 1.18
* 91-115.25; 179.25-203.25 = 1.08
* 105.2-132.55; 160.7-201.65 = 1.10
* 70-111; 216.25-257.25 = 1.13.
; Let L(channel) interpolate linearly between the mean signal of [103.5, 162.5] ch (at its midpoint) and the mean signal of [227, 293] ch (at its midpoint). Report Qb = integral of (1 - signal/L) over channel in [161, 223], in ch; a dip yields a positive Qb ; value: -2.3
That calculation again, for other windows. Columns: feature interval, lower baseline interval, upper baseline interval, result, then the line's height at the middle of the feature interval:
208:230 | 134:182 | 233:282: -1.3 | 45.3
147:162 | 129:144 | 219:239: -1.9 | 43.8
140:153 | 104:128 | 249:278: -2.4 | 42.4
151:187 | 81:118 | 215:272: -2.8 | 43.1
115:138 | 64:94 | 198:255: -1.1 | 39.3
